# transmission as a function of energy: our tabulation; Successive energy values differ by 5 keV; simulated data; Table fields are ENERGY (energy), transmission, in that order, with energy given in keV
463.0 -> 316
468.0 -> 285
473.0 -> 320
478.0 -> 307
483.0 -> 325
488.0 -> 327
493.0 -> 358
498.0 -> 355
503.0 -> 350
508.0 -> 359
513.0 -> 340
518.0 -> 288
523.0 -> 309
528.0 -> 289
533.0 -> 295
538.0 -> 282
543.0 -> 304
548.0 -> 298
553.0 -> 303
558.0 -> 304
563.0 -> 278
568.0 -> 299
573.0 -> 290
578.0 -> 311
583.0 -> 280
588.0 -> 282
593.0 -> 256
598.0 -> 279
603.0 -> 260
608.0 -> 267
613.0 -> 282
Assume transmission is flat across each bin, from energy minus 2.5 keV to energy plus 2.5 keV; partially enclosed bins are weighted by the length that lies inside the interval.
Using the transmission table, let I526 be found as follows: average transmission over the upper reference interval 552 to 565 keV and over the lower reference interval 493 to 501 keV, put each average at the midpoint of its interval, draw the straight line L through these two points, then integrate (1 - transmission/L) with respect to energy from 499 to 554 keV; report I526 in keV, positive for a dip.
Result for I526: 2.4 keV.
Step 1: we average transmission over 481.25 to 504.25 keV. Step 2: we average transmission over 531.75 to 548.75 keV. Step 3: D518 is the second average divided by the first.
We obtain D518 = 0.86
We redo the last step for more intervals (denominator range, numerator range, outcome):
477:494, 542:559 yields 0.92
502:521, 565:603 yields 0.85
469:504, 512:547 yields 0.90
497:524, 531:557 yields 0.89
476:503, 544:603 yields 0.86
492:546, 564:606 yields 0.88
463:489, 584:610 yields 0.86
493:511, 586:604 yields 0.76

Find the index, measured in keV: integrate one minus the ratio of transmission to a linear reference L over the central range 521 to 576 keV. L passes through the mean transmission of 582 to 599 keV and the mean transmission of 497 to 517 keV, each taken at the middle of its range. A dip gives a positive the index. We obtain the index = 2.4 keV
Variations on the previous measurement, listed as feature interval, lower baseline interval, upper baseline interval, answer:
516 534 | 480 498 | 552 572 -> 1.2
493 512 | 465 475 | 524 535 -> -3.6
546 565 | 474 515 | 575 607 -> 0.3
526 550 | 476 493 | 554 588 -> 0.9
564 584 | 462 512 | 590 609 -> -1.0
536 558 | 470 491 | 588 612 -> -0.5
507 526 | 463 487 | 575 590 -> -1.1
